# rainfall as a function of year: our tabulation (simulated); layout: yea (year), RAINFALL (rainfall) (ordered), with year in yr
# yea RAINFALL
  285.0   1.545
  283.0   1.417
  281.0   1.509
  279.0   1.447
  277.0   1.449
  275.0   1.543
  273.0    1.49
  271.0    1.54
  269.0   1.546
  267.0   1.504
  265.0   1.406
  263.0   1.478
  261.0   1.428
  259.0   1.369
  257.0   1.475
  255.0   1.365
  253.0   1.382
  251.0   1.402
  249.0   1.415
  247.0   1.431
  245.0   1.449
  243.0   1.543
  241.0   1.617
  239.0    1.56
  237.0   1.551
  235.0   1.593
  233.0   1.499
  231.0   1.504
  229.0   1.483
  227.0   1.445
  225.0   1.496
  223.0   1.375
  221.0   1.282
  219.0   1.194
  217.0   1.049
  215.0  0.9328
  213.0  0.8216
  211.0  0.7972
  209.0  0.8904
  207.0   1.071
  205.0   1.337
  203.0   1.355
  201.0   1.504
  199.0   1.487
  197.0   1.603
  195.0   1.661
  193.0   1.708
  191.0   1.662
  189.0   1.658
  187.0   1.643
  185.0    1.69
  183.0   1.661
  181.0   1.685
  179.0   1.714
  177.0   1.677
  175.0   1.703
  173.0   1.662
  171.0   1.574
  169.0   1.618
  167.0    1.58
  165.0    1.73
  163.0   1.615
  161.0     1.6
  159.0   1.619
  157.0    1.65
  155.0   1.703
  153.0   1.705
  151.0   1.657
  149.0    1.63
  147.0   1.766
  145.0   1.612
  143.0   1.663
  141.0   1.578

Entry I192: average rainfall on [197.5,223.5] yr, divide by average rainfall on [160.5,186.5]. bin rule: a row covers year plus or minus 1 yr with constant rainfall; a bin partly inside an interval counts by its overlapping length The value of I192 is 0.70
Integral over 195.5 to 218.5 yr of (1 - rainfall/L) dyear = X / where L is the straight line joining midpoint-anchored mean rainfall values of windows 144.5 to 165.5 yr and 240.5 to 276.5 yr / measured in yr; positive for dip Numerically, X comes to 5.7 yr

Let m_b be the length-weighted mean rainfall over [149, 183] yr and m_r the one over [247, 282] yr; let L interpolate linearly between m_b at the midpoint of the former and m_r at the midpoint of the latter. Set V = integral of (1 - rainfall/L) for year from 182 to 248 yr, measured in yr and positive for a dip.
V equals 6.1 yr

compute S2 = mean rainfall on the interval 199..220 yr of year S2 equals 1.11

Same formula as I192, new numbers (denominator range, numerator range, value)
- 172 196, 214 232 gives 0.78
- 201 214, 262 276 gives 1.39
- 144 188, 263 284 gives 0.90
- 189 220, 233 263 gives 1.15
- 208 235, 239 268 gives 1.18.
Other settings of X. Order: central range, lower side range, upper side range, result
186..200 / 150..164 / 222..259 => -0.5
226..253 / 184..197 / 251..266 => -0.2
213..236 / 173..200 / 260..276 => 3.7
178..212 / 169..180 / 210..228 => -0.9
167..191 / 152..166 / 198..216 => -3.7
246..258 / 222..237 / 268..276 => 0.8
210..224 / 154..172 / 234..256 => 4.3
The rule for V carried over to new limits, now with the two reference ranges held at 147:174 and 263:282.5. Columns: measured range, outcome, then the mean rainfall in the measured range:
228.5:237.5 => 0.1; 1.53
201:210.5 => 2.4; 1.18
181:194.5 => -0.5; 1.67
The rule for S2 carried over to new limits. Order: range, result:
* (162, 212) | 1.53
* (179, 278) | 1.43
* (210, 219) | 0.933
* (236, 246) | 1.54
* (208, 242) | 1.3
